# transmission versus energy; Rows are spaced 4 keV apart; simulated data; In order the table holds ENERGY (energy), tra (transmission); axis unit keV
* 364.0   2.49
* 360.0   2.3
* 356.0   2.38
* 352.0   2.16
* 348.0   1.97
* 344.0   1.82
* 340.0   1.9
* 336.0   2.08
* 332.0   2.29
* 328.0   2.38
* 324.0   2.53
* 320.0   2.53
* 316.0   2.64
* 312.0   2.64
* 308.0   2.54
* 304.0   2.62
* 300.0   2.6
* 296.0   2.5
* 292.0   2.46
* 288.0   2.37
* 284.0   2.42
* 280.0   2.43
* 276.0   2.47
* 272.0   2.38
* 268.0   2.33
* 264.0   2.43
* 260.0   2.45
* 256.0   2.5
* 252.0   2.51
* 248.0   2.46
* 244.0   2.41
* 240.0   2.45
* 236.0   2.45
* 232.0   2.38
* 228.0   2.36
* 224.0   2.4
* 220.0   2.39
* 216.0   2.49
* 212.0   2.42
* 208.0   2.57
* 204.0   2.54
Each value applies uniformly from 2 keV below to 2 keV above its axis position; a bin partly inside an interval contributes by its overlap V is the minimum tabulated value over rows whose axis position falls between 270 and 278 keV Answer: 2.38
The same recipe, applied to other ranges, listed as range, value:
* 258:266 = 2.43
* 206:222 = 2.39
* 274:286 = 2.42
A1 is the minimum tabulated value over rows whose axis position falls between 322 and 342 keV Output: 1.9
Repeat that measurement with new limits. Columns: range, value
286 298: 2.37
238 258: 2.41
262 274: 2.33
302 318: 2.54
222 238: 2.36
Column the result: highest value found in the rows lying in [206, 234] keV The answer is 2.57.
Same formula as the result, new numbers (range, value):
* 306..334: 2.64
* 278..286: 2.43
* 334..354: 2.16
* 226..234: 2.38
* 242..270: 2.51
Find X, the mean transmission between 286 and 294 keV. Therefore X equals 2.42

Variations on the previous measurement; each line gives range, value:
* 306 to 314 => 2.59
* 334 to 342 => 1.99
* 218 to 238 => 2.4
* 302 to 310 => 2.58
